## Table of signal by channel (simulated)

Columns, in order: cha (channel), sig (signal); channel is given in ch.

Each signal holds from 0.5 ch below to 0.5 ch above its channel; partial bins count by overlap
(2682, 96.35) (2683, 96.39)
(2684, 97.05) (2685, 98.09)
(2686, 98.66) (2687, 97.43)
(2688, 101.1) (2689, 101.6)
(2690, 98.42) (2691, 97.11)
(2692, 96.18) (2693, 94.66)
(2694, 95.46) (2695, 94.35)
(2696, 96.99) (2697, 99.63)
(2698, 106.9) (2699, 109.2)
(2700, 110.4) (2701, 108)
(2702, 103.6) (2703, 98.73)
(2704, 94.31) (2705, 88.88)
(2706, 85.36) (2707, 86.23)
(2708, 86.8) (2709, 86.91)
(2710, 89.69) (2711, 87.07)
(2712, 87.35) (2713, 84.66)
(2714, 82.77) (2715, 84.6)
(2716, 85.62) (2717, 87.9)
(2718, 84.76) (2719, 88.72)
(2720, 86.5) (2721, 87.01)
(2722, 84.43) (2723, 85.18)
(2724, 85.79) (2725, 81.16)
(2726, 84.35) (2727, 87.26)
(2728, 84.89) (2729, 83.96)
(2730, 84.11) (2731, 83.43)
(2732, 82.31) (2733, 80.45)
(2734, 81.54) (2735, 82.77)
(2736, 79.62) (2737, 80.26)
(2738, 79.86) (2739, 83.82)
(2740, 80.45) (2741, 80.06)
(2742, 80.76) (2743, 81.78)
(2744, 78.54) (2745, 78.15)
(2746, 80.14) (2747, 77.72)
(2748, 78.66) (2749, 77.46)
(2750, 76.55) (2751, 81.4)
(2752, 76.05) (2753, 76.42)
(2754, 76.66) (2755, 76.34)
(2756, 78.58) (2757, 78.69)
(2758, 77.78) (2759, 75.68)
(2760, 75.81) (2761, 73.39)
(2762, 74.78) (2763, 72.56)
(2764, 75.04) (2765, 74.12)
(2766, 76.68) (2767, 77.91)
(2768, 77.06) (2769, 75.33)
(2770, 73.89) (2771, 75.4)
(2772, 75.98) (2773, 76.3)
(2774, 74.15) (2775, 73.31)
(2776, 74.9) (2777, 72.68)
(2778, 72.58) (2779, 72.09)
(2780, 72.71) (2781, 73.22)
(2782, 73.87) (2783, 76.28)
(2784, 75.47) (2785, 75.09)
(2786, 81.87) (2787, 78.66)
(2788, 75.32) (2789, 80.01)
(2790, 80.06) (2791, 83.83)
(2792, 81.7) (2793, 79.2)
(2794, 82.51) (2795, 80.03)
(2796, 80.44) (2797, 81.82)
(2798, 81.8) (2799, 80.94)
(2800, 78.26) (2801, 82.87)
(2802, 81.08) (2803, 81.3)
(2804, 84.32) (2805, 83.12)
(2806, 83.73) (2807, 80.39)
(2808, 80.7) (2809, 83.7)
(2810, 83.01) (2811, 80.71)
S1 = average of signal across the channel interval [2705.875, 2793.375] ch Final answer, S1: 79.8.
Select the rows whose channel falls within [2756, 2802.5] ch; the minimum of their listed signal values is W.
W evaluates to 72.09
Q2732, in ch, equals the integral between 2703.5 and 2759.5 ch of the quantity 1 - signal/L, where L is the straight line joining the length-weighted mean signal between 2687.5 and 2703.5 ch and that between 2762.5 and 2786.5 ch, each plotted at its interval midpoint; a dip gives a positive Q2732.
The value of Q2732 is 4.0 ch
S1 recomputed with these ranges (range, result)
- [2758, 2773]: 75.4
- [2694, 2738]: 88.9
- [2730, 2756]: 79.7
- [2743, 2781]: 76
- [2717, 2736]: 84.3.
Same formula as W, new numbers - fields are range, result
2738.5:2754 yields 76.05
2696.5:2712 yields 85.36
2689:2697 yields 94.35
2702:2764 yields 72.56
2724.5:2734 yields 80.45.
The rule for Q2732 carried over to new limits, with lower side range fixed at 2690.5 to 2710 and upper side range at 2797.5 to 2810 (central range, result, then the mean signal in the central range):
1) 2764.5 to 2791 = 3.05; 75.7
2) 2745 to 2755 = 1.31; 77.8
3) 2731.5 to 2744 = 1.41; 81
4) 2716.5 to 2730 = 1.14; 85.5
